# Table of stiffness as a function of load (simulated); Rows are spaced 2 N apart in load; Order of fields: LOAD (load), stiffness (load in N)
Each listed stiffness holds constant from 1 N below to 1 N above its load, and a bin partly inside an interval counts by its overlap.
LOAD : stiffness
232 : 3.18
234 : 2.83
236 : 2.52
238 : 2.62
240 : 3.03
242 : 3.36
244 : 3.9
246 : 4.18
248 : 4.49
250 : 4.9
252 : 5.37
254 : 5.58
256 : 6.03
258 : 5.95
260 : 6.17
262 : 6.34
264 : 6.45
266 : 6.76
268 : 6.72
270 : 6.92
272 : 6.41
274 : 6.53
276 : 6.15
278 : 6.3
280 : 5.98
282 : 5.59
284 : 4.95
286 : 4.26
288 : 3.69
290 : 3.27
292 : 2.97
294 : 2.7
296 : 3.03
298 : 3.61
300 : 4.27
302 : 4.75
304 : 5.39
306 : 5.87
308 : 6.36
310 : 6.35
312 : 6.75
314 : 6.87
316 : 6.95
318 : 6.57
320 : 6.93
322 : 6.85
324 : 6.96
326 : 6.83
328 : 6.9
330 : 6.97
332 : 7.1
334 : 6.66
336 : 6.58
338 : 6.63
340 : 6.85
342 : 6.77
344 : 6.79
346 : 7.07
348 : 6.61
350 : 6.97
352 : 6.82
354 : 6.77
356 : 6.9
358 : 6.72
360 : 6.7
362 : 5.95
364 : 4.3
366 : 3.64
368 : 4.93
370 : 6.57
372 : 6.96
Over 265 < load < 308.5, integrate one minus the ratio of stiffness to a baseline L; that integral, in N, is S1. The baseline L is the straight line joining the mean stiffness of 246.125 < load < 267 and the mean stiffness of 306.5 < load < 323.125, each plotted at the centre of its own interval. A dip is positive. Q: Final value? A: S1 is 7.7 N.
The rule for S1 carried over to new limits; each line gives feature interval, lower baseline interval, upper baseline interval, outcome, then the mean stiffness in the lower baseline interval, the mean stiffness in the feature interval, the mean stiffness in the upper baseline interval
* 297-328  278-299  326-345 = -3.3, 4.11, 6.11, 6.81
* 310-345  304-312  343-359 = -1.9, 6.16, 6.81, 6.83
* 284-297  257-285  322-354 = 6.0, 6.23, 3.45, 6.83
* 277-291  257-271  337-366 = 3.5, 6.47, 4.86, 6.46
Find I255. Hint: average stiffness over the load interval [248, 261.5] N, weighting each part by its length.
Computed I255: 5.6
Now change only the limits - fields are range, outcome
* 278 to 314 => 4.8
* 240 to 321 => 5.36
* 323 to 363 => 6.78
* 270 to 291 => 5.39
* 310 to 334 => 6.85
